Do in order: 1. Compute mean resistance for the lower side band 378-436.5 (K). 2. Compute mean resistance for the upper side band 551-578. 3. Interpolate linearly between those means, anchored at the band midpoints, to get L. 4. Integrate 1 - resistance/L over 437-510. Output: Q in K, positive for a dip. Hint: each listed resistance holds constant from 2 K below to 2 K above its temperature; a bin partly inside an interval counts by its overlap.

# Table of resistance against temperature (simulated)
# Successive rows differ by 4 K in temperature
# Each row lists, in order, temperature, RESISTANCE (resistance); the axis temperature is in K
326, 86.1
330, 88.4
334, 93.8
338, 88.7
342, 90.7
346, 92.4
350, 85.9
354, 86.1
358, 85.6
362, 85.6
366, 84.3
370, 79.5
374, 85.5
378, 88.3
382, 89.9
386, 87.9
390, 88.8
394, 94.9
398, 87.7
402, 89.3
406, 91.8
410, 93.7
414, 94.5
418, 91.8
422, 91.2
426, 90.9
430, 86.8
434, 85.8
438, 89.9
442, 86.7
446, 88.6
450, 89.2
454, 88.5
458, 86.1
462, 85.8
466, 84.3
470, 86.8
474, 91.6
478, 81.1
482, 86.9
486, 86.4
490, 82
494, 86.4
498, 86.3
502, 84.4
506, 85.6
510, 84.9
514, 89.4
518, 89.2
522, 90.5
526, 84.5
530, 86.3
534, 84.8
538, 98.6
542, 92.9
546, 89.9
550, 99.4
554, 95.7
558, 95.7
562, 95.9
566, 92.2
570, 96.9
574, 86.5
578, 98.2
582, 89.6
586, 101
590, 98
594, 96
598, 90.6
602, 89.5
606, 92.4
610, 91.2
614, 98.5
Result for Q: 4.4 K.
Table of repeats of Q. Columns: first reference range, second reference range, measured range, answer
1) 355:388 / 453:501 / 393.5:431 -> -2.3 K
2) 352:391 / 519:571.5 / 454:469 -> 0.6 K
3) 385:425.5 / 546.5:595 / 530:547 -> 0.6 K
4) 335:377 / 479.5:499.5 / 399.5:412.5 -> -0.8 K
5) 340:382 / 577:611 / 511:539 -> 1.0 K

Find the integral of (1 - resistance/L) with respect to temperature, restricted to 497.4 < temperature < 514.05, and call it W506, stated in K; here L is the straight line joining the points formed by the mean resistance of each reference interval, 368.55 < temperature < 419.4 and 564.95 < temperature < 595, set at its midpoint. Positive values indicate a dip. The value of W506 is 1.3 K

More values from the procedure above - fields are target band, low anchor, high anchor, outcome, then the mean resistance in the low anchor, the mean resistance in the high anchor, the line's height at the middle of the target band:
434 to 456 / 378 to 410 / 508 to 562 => 0.5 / 90.2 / 91.1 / 90.5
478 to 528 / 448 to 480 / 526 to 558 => 1.8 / 86.7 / 92.2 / 89.4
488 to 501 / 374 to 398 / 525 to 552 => 0.8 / 89.4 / 91.2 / 90.6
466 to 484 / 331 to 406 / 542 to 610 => 1.0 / 88.2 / 94.1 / 91.2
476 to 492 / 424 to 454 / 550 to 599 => 1.1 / 88.3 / 95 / 90.5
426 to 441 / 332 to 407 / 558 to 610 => 0.3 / 88.2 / 93.9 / 89.9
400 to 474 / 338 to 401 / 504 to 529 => -1.3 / 87.6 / 87.3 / 87.5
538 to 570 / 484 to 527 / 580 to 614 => -1.6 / 86.4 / 93.8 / 90.3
